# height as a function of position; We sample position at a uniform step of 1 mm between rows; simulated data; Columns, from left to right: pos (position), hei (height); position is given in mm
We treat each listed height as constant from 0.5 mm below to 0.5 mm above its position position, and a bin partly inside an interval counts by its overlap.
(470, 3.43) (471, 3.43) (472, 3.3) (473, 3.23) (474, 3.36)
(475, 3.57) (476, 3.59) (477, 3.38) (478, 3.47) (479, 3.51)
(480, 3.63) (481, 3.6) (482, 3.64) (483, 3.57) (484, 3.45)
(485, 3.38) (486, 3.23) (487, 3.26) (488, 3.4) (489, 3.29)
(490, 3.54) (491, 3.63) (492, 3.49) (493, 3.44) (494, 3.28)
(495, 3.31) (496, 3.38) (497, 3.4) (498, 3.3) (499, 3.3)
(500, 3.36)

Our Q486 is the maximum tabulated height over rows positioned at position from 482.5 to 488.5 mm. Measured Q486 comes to 3.57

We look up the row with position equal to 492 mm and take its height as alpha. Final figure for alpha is 3.49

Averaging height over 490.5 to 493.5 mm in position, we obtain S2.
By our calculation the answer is 3.52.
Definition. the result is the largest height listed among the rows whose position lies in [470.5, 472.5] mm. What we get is 3.43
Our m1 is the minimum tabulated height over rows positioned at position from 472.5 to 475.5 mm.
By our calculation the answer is 3.23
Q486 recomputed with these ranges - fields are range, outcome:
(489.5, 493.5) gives 3.63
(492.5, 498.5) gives 3.44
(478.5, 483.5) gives 3.64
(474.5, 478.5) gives 3.59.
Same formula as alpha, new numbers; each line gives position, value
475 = 3.57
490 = 3.54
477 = 3.38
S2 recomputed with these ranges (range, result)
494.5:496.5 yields 3.34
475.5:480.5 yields 3.52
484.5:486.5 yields 3.3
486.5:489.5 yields 3.32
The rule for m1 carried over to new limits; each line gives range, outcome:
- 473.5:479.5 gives 3.36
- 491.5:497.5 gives 3.28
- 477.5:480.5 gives 3.47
